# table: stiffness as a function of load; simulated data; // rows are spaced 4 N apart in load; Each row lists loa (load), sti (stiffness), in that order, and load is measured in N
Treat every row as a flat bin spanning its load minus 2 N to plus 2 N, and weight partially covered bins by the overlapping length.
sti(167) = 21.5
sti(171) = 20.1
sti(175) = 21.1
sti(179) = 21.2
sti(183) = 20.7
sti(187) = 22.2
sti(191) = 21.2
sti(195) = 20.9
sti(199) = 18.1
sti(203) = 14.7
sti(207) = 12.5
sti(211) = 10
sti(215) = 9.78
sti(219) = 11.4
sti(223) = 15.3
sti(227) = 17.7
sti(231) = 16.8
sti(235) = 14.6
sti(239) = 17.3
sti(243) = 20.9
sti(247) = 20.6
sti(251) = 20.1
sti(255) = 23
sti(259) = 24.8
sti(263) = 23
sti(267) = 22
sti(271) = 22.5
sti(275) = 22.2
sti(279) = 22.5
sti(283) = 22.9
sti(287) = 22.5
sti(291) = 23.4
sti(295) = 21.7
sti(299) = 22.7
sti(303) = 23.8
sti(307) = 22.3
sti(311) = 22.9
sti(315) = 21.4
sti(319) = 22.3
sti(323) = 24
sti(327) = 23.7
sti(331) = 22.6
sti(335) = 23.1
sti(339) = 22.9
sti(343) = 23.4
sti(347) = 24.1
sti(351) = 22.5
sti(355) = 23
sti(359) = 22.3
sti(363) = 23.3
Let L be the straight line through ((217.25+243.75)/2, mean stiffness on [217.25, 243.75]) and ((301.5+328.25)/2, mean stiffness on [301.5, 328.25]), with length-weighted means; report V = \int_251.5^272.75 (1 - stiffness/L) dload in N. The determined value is -4.82 N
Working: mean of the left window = 16.1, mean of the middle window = 22.9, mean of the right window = 22.9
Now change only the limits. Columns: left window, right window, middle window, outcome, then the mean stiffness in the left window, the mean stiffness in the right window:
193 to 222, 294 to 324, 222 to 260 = -4.9 N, 14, 22.6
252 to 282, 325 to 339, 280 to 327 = 0.4 N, 22.8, 23.1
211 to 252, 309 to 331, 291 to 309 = -1.2 N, 16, 22.8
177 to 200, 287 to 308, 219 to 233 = 3.7 N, 20.8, 22.8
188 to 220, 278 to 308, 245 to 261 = -2.3 N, 15.2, 22.7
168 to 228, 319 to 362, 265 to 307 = -3.5 N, 17.2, 23.1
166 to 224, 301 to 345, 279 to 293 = -1.0 N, 17.3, 22.9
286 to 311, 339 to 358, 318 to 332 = -0.2 N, 22.8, 23.2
